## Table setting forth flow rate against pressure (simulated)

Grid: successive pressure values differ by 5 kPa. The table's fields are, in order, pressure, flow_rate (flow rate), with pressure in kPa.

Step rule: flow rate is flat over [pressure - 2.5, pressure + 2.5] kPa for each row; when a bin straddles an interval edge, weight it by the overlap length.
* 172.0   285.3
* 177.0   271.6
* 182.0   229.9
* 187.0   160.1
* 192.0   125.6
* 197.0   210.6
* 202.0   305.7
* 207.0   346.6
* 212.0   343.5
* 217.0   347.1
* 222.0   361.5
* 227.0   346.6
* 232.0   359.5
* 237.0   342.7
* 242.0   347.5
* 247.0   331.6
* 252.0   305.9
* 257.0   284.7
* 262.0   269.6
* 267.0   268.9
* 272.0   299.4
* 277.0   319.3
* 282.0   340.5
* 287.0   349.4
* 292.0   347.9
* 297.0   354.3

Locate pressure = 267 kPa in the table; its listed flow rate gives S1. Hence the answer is 268.9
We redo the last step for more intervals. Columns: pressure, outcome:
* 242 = 347.5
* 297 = 354.3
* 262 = 269.6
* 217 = 347.1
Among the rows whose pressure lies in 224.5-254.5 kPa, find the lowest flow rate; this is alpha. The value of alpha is 305.9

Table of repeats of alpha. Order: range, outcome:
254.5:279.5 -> 268.9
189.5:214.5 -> 125.6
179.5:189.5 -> 160.1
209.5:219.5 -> 343.5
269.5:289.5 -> 299.4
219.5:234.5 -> 346.6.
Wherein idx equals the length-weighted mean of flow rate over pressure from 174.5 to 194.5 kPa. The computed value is 197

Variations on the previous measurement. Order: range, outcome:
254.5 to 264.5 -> 277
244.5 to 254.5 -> 319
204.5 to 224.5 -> 350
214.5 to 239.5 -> 351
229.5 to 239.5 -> 351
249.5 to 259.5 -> 295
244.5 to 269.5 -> 292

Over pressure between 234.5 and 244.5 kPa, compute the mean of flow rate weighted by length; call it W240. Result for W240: 345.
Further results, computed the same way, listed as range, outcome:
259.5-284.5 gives 300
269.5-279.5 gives 309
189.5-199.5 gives 168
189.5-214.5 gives 266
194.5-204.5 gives 258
